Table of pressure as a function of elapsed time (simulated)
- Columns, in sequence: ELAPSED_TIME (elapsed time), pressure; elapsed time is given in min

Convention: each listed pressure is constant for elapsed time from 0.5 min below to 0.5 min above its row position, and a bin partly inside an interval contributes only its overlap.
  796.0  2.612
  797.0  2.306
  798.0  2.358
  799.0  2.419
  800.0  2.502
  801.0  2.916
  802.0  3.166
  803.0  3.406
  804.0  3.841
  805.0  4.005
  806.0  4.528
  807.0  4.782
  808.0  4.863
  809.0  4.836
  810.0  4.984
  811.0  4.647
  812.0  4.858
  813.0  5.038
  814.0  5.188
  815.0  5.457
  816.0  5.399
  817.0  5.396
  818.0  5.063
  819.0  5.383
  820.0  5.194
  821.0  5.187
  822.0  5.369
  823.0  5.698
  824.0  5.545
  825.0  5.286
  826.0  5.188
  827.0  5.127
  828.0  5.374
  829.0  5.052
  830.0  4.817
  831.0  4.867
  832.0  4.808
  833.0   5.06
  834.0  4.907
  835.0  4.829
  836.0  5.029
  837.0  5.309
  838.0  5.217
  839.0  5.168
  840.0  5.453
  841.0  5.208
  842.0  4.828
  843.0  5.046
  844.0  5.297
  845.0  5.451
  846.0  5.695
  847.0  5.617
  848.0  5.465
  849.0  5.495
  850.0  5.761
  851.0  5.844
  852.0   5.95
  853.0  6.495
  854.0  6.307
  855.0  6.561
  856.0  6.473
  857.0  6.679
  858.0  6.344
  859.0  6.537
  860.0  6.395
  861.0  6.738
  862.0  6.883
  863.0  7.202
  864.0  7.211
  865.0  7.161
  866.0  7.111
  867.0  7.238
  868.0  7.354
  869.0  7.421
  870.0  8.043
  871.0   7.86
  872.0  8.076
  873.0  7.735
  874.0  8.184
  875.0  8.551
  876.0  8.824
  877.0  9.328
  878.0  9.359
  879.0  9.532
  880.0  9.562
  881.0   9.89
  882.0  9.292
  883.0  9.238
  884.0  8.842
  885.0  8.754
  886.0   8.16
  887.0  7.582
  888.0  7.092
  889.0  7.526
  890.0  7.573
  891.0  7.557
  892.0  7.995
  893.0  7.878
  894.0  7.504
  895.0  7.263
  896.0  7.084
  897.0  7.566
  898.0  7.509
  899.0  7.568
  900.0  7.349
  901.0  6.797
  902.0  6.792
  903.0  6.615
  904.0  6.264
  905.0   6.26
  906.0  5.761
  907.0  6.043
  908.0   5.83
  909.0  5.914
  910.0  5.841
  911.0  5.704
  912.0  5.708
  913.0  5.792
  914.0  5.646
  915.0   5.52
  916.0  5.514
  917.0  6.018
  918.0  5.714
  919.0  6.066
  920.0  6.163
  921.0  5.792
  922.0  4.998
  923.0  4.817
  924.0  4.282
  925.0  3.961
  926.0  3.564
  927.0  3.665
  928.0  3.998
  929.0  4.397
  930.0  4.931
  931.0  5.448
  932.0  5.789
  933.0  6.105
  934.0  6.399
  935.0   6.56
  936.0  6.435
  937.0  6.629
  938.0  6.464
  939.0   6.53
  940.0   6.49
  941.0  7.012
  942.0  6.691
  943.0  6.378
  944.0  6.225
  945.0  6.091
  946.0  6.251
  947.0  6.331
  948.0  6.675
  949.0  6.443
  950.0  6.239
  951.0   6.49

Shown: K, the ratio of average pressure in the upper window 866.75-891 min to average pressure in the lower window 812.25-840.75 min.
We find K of 1.6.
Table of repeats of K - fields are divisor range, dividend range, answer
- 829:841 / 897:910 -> 1.30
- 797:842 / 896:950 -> 1.26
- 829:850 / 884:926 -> 1.25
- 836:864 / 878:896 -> 1.40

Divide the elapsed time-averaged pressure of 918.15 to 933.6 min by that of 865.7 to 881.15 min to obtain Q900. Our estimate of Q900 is 0.6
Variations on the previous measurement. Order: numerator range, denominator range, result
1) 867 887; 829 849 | 1.66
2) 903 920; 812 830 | 1.12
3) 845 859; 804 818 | 1.24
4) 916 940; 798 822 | 1.22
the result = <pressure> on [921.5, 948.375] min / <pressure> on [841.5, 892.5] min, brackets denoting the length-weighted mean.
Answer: 0.78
